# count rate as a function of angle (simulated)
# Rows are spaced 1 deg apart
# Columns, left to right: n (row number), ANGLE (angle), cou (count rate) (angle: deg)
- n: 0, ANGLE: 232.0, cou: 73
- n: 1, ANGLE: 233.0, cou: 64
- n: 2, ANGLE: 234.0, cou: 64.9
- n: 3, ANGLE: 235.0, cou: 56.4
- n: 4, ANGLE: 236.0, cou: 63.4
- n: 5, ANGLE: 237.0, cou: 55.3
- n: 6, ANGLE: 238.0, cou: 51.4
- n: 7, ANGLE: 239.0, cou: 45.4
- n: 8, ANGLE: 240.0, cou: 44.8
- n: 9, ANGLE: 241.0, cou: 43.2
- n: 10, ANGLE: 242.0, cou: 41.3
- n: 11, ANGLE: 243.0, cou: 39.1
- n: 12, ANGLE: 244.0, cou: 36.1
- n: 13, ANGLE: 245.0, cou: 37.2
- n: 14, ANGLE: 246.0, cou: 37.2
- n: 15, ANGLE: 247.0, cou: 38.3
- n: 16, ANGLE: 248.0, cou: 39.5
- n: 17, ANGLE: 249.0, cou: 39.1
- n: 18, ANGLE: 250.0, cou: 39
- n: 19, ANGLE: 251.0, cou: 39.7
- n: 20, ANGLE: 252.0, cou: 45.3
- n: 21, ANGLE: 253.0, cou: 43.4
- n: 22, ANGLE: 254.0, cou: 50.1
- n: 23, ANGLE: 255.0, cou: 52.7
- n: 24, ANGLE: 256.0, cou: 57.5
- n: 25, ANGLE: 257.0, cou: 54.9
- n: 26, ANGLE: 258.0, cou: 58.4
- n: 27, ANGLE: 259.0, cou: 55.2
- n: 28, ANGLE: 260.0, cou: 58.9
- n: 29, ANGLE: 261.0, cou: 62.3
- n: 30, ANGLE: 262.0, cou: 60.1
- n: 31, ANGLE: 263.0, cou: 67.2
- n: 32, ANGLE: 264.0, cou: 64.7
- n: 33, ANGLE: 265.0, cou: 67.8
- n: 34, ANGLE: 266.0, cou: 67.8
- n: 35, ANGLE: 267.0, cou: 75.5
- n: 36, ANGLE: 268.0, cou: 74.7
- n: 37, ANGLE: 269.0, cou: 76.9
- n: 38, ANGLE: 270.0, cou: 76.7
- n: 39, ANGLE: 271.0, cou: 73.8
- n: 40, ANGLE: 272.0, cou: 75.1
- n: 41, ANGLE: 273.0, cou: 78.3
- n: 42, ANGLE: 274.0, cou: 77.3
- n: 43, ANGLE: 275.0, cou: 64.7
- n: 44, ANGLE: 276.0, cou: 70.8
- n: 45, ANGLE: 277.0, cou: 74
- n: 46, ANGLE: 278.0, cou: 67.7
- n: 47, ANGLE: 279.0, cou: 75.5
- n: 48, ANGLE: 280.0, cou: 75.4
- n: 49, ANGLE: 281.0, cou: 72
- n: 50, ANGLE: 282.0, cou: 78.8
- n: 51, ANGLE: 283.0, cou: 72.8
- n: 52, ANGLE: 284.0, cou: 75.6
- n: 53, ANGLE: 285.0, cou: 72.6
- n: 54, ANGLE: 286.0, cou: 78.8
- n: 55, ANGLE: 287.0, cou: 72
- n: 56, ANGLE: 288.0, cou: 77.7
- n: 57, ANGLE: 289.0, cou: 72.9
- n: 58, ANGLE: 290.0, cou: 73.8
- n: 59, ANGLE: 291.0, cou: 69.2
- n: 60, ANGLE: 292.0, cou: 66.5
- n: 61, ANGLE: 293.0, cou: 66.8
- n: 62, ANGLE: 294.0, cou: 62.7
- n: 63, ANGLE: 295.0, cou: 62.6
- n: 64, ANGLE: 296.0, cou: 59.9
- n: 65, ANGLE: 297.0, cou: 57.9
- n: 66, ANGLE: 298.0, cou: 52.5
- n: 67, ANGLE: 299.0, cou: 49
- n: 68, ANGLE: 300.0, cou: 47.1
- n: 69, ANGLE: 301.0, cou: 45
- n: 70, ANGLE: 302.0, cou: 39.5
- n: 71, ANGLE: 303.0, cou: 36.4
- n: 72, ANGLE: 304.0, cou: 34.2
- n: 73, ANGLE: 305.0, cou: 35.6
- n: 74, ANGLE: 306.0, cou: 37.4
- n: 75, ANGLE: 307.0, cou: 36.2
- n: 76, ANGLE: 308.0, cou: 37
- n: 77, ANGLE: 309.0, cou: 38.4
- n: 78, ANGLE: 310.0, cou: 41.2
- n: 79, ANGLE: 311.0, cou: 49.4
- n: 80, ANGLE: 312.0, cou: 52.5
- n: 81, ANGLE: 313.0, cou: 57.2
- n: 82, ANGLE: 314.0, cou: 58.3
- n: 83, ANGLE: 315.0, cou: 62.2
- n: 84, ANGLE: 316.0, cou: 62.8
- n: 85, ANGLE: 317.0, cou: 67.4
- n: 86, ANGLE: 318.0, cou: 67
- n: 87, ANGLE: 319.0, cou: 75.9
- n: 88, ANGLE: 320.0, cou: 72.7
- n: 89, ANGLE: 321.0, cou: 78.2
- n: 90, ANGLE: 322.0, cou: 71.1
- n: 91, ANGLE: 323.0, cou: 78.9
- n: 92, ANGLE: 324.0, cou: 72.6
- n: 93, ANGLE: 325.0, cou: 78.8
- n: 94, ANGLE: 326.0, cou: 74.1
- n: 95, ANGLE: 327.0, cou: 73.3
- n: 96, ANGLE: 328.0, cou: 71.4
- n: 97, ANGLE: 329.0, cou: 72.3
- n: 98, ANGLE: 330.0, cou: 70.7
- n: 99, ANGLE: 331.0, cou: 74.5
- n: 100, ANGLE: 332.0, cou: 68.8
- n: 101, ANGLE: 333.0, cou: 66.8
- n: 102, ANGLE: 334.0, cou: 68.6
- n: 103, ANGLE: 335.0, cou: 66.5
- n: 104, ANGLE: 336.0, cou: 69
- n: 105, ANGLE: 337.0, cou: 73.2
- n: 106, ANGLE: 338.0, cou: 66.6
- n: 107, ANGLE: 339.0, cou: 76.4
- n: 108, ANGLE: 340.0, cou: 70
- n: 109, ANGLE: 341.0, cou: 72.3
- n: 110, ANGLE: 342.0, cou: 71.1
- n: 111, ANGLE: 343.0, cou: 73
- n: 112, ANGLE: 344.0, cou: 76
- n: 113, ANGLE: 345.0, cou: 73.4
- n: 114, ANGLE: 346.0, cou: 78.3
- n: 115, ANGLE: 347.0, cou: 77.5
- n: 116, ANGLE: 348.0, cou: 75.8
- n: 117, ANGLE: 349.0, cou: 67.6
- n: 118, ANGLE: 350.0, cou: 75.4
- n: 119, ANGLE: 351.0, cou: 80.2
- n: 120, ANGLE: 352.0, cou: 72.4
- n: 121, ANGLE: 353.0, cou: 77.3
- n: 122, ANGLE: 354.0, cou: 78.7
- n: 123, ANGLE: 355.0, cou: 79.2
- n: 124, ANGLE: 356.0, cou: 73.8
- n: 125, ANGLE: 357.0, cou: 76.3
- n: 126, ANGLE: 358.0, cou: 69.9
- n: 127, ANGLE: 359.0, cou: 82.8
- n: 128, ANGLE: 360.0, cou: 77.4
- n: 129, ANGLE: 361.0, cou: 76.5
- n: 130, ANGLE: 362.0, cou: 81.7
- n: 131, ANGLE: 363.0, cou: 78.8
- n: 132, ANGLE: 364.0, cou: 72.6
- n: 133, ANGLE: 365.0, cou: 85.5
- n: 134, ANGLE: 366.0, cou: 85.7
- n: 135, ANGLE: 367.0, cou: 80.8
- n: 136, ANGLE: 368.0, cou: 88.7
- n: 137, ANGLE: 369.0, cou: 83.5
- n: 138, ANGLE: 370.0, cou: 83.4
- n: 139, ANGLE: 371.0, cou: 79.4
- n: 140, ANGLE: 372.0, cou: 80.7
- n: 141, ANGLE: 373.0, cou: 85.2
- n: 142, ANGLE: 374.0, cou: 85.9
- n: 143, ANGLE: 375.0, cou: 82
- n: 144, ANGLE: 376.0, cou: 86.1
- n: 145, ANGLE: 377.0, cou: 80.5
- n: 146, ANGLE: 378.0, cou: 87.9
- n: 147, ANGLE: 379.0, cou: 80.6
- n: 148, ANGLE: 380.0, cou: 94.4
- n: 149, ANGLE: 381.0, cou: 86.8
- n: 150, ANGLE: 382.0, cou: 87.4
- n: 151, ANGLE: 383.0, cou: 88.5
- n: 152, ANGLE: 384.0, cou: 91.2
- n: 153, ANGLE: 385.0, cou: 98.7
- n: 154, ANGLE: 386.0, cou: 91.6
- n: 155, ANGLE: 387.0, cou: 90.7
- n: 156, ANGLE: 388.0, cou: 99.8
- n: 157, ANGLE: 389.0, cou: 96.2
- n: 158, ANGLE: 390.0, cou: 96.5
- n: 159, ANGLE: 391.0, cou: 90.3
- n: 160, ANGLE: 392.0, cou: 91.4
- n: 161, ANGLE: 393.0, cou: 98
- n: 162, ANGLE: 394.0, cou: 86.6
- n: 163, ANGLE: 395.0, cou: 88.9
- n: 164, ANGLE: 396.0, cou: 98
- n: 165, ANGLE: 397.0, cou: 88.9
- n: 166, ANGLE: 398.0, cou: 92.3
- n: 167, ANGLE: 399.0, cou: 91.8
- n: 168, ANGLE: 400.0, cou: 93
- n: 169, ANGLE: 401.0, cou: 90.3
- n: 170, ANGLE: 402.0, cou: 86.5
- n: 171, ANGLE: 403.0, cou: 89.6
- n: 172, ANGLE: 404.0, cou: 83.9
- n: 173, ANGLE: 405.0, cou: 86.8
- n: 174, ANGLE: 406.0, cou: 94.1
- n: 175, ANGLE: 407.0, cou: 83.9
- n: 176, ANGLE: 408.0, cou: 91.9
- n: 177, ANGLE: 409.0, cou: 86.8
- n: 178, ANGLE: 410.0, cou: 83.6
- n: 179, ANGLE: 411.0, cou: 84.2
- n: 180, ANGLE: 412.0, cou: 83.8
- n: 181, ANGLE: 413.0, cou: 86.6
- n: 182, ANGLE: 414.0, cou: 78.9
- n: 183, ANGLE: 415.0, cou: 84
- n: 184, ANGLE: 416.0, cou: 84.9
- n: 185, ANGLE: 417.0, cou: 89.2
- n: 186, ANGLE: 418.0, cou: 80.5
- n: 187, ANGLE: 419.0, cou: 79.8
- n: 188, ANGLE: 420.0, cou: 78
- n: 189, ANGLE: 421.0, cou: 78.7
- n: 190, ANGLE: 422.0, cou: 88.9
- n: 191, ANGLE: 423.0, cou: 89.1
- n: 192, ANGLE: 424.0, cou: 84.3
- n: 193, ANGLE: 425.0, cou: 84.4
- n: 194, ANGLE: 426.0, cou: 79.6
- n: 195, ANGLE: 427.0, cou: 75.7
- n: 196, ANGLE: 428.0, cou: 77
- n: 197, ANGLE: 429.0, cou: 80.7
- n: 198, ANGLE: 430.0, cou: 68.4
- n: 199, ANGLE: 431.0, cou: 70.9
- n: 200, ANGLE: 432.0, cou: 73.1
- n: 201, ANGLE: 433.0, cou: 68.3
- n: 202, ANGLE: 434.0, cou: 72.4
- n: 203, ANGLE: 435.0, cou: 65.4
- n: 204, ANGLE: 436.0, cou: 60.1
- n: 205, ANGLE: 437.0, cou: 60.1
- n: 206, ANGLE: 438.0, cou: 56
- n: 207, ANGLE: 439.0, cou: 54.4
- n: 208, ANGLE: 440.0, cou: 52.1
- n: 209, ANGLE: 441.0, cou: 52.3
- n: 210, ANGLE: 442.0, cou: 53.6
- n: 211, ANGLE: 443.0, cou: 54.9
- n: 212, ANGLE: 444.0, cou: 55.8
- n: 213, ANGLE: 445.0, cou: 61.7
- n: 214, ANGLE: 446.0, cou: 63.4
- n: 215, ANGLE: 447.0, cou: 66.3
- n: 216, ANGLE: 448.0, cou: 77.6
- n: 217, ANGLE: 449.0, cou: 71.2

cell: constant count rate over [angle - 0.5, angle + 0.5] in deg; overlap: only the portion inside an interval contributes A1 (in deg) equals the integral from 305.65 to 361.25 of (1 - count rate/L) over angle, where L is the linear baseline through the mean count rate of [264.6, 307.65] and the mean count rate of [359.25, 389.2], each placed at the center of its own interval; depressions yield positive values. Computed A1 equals 5.4 deg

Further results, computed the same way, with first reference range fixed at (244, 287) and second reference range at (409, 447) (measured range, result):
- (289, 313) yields 5.2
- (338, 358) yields -2.1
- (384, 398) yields -4.5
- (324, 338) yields -1.0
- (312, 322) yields -0.1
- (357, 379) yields -4.0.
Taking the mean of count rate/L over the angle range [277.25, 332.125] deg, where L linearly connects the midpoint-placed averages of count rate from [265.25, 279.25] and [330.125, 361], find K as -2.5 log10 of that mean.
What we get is 0.17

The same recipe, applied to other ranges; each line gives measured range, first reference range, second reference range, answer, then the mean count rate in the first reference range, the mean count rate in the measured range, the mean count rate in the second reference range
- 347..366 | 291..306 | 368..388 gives 0.00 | 51.3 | 77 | 86.9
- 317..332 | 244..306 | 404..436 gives -0.09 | 60.3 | 73.3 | 80.8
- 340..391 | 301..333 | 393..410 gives -0.07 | 59.4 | 81.9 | 89.7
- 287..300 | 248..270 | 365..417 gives 0.03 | 57.7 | 63.9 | 88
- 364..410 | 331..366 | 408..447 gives -0.19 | 74.6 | 88.5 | 73.4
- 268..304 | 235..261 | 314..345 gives -0.16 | 47.1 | 66.7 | 71.2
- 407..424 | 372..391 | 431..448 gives -0.16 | 89.2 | 84.3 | 61.4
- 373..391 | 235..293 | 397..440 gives -0.18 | 61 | 89.6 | 80.1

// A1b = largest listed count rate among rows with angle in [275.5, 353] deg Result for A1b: 80.2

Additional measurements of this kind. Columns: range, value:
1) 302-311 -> 49.4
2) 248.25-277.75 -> 78.3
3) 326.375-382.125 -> 94.4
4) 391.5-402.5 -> 98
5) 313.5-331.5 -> 78.9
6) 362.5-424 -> 99.8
